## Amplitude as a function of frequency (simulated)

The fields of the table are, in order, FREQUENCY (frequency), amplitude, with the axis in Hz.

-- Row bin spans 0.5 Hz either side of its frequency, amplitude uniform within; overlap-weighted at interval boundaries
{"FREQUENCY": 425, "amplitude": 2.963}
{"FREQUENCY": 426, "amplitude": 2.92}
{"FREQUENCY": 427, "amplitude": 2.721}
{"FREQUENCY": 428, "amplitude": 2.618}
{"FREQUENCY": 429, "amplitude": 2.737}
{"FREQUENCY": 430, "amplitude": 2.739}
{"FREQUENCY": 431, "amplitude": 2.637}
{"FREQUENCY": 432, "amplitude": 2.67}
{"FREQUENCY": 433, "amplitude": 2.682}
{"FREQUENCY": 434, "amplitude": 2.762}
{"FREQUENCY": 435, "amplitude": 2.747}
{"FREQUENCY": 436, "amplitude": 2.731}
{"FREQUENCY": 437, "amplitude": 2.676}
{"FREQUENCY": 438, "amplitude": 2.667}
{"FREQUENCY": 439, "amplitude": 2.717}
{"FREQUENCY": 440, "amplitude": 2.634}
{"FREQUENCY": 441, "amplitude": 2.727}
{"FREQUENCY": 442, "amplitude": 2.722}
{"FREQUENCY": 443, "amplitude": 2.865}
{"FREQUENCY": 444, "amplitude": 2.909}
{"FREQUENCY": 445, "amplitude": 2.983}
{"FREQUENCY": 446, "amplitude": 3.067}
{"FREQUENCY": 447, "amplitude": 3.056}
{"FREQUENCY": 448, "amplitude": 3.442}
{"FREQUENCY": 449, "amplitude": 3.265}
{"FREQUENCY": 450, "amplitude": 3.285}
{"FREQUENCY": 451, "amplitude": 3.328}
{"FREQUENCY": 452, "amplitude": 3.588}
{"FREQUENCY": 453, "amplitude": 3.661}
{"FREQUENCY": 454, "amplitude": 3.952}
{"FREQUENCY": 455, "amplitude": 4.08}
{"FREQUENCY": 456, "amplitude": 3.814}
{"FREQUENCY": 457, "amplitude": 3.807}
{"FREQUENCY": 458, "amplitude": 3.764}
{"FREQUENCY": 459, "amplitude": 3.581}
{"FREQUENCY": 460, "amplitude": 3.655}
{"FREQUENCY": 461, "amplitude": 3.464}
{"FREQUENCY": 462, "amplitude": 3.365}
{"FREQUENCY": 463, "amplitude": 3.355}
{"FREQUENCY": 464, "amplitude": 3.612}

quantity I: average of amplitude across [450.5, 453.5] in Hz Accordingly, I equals 3.53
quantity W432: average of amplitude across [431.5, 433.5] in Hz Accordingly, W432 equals 2.68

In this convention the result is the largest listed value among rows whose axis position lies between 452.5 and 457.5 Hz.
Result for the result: 4.08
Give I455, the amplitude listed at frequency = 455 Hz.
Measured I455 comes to 4.08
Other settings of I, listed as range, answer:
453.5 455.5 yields 4.02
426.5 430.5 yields 2.7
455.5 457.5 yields 3.81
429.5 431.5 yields 2.69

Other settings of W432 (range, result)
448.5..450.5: 3.28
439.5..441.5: 2.68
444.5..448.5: 3.14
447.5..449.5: 3.35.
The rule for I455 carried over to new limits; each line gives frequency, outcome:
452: 3.588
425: 2.963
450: 3.285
